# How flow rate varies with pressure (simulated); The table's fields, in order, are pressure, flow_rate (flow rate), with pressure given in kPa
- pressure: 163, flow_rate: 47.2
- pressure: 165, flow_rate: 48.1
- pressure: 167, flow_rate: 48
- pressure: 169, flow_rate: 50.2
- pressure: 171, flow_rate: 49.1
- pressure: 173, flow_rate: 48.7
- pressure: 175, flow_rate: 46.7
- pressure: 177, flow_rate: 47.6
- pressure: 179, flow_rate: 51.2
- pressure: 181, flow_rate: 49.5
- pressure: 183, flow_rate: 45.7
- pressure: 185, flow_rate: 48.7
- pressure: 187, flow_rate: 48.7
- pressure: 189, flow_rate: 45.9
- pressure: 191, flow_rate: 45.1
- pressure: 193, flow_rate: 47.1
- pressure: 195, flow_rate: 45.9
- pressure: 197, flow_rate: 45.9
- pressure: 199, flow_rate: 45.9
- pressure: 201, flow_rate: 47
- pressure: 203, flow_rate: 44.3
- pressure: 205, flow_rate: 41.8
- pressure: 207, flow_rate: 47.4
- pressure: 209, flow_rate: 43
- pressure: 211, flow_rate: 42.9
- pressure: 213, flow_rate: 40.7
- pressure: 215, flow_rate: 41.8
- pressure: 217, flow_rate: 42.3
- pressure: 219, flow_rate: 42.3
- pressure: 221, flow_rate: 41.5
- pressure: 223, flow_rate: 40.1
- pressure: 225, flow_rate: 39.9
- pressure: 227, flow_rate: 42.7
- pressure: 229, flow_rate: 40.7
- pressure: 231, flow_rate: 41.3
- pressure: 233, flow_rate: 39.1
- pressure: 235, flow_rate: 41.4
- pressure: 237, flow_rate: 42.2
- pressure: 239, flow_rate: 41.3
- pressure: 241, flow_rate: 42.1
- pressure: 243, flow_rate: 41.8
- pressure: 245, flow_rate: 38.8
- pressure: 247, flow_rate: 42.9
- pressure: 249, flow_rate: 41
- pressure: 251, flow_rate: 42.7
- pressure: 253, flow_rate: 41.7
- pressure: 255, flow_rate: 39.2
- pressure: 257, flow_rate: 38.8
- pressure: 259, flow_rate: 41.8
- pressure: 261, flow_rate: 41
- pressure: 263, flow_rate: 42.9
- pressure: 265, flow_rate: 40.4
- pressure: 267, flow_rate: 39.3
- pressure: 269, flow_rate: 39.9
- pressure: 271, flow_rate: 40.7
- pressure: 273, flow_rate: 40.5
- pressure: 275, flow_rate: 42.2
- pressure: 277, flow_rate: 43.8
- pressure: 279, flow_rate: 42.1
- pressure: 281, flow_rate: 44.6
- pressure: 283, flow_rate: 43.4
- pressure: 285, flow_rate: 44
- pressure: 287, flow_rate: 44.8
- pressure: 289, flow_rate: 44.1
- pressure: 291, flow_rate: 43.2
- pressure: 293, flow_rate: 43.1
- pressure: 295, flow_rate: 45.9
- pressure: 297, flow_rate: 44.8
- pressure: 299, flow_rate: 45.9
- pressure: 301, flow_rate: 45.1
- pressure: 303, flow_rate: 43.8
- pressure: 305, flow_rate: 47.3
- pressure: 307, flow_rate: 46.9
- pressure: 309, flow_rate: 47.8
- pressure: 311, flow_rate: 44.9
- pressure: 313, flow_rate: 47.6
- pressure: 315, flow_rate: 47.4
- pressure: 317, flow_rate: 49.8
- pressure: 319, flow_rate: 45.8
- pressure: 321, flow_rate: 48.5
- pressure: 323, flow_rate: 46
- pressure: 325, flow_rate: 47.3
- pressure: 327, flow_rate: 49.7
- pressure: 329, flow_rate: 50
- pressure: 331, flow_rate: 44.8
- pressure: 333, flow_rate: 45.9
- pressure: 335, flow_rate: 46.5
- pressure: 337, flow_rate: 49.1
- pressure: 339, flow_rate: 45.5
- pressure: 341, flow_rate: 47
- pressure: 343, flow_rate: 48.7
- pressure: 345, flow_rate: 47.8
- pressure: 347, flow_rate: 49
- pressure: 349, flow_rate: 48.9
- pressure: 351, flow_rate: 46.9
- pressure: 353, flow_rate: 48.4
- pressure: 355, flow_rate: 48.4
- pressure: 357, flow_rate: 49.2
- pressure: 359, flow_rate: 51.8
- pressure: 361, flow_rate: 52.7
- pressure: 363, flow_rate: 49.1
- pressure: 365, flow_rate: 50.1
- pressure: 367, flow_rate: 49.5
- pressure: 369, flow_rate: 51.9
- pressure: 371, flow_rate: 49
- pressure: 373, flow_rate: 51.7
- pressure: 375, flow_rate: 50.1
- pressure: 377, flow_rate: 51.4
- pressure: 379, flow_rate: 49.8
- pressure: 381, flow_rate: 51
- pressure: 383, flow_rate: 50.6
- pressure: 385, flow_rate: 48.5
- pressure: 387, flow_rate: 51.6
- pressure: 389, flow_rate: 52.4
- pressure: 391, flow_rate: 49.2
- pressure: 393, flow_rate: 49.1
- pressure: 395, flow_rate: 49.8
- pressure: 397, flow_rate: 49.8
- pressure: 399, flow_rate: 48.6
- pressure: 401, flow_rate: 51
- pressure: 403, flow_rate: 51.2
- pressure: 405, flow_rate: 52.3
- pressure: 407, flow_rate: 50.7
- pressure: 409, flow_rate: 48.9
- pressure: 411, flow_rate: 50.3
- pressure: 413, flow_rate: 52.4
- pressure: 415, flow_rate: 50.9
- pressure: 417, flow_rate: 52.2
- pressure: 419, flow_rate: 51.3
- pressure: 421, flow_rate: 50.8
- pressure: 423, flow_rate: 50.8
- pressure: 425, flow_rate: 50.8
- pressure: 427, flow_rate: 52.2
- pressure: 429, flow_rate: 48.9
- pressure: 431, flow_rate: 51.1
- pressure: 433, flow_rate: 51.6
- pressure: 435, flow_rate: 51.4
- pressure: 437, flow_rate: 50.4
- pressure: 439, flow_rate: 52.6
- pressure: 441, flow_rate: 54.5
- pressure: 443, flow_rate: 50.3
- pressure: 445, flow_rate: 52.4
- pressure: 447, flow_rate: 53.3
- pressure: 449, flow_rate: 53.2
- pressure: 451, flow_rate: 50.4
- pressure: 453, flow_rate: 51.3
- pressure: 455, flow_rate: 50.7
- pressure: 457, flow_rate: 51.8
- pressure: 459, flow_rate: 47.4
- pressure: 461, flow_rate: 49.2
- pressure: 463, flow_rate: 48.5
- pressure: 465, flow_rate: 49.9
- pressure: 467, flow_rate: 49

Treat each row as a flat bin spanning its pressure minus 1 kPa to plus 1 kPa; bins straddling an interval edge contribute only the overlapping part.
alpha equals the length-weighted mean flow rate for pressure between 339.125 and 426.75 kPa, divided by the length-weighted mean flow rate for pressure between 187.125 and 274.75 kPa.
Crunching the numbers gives 1.19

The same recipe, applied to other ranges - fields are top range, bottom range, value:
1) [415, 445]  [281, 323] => 1.12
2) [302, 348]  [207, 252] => 1.14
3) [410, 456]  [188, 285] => 1.22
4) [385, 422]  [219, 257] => 1.23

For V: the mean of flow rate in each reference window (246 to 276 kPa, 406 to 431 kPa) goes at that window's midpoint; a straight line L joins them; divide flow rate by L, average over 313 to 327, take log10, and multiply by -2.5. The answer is -0.07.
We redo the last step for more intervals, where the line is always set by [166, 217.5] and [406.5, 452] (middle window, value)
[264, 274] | 0.19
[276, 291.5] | 0.11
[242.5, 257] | 0.16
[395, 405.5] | 0.01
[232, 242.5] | 0.15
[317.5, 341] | 0.04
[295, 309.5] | 0.06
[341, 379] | 0.01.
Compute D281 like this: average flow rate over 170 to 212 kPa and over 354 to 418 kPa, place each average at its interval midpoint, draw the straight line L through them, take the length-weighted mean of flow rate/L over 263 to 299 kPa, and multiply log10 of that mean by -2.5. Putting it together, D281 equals 0.132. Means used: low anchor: 46.6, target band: 42.8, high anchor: 50.5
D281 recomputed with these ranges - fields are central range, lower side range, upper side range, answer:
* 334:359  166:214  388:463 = 0.03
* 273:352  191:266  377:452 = 0.00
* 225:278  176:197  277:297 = 0.10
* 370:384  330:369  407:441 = -0.02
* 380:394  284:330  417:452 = -0.02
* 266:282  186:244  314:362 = 0.10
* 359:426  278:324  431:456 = -0.02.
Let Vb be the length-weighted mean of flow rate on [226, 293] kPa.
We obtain 41.7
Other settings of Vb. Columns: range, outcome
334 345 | 47.4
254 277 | 40.7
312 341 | 47.4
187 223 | 44.2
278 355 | 46.4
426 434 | 51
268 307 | 43.7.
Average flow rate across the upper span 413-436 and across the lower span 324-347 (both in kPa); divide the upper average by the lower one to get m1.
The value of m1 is 1.08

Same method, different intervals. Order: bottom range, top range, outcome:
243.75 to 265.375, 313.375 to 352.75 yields 1.16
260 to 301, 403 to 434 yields 1.19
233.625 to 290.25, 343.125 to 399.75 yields 1.19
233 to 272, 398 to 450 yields 1.25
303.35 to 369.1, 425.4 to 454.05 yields 1.07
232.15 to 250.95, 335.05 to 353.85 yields 1.16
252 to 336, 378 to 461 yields 1.15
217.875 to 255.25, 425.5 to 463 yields 1.24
